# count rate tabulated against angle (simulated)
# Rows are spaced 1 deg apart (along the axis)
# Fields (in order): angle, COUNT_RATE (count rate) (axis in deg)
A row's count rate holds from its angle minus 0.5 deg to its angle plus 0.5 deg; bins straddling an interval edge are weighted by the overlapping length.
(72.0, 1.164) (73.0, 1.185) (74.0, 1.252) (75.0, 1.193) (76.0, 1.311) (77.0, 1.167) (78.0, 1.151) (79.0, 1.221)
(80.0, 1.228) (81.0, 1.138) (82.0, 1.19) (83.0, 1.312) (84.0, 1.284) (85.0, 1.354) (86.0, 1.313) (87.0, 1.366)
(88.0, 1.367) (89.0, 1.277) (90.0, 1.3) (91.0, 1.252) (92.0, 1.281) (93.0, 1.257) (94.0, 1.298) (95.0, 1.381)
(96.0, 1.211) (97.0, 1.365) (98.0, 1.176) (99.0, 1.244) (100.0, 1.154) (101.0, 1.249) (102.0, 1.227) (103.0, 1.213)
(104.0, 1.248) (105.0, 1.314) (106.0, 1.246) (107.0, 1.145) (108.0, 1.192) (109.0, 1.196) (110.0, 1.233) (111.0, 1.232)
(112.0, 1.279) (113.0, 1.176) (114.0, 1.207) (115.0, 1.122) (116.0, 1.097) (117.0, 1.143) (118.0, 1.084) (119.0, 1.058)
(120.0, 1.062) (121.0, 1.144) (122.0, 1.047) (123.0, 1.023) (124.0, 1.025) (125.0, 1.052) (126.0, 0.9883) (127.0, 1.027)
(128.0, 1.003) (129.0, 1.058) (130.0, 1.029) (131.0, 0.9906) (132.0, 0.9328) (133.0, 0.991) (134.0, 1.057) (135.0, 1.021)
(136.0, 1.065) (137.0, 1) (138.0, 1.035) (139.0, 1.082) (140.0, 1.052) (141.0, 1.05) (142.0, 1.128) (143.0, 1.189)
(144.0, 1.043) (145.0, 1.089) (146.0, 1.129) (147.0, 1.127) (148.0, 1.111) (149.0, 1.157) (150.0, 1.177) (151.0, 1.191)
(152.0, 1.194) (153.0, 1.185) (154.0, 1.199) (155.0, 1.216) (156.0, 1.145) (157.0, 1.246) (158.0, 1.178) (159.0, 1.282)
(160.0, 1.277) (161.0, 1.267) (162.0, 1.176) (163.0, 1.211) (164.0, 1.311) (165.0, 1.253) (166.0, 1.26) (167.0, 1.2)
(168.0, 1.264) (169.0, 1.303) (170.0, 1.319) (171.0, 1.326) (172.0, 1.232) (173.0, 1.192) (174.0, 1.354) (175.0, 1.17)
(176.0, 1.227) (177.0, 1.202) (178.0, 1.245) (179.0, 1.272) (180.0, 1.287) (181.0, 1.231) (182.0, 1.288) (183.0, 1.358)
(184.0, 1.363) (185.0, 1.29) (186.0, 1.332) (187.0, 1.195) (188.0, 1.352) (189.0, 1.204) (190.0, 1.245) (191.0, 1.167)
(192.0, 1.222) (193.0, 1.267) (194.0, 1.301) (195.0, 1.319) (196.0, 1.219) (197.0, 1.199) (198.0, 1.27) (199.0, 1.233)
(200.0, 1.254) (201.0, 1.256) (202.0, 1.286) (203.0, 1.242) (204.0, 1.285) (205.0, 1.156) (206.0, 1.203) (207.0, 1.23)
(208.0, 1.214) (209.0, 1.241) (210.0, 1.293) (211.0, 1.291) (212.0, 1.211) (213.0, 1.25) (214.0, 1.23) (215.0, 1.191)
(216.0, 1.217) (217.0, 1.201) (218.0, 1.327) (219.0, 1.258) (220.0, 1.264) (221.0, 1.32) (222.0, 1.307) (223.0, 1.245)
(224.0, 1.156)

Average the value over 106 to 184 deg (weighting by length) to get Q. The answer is 1.16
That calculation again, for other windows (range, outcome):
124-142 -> 1.03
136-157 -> 1.13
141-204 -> 1.23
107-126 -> 1.13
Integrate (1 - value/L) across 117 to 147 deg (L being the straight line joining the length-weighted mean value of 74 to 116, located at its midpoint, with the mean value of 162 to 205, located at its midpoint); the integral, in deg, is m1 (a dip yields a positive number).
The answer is 4.7 deg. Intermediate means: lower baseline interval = 1.24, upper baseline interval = 1.26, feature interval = 1.05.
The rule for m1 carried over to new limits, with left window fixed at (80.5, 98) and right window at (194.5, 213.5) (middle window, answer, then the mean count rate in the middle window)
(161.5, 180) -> 0.08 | 1.25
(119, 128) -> 1.63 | 1.04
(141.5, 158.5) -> 1.42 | 1.16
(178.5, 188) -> -0.31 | 1.29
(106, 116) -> 0.66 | 1.2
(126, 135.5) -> 1.95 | 1.01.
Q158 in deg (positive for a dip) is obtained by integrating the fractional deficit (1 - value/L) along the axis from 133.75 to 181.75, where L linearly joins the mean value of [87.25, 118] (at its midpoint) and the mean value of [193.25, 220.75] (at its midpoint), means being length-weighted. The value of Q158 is 2.1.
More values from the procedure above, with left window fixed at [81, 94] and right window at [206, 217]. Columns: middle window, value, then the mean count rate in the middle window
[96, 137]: 4.8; 1.13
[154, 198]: -0.2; 1.25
